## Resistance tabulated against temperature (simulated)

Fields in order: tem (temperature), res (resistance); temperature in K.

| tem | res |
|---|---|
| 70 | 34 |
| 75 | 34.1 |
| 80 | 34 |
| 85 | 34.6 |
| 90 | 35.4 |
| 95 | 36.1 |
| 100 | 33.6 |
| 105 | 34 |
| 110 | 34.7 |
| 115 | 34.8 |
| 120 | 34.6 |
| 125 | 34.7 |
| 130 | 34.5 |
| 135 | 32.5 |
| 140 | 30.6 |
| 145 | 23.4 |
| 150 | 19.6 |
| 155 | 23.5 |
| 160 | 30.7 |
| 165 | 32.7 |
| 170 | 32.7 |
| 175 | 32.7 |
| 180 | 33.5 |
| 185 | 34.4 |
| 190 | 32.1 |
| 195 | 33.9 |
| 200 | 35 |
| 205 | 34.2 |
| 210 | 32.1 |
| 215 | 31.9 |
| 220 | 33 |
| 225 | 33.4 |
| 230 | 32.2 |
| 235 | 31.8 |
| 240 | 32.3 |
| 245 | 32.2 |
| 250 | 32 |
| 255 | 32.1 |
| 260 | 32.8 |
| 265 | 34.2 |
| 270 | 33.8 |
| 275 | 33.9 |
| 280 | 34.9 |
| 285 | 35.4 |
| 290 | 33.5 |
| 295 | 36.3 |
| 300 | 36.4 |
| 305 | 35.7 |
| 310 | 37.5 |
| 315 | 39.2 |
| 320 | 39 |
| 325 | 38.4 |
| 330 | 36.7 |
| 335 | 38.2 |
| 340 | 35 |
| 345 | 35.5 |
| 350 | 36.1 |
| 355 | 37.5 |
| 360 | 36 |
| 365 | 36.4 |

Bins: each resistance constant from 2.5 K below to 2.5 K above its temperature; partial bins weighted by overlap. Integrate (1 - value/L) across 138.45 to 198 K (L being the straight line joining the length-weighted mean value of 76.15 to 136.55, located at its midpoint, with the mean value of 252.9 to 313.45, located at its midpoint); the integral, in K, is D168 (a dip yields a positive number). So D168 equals 7.9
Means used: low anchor 34.5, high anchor 34.8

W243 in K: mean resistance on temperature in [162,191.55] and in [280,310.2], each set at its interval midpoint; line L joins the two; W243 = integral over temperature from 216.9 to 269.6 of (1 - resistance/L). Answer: 2.78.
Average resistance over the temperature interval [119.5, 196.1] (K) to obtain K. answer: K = 30.9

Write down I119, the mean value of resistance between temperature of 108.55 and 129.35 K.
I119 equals 34.7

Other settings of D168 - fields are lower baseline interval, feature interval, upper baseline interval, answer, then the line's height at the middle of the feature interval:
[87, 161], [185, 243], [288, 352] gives 1.66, 33.9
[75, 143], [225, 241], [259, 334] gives 1.37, 35.3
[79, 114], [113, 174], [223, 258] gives 6.33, 33.9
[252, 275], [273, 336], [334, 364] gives -3.25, 34.7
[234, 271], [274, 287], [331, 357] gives -0.39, 33.8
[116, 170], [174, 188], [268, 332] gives -0.93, 31.5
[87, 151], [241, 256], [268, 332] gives 1.30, 35.2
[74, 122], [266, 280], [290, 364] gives 0.86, 36.3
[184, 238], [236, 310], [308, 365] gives 2.22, 35.1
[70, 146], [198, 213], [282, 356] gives 0.59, 35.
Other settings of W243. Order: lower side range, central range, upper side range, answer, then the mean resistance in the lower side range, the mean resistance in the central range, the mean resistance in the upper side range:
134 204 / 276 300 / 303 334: 0.81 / 30.6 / 35.1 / 37.8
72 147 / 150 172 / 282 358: 3.61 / 33.5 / 28.7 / 36.7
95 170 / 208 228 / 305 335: 0.99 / 31.2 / 32.6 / 38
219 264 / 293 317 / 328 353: -1.41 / 32.5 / 37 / 36.3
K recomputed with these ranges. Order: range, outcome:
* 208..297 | 33.2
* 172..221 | 33.3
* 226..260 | 32.2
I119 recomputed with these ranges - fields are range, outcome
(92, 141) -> 34.1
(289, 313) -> 36.1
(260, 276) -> 33.8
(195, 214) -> 33.6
